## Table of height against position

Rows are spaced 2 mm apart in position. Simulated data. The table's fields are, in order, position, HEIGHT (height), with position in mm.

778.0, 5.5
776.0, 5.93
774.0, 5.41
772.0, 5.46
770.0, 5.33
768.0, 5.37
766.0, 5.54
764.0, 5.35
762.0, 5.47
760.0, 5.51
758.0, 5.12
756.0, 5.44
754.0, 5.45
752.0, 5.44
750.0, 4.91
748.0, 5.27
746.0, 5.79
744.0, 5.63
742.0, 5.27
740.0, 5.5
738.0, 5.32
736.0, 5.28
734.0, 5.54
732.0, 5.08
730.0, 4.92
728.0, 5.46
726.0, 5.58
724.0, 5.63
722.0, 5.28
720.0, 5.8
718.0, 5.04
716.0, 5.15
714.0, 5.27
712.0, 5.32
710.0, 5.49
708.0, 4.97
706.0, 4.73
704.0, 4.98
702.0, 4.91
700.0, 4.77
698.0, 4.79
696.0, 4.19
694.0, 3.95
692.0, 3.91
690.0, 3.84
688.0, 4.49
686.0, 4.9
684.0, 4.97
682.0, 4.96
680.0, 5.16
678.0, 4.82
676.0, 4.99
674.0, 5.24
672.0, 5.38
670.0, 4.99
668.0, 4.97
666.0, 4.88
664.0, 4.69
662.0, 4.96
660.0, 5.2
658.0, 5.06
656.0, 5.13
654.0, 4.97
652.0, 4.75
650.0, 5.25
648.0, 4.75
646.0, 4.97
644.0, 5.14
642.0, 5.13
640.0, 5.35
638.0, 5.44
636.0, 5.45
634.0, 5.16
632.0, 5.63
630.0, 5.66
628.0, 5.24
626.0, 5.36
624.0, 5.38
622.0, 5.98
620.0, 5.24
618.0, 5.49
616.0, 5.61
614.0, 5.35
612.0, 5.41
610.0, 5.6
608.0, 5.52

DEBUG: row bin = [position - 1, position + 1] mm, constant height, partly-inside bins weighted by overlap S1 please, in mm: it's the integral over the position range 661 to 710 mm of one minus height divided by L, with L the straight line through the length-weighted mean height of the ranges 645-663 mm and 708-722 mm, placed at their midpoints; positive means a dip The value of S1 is 3.59 mm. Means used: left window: 5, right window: 5.31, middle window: 4.78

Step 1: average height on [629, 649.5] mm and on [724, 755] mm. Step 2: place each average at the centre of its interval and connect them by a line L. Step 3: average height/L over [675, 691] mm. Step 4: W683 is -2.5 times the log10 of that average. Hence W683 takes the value 0.12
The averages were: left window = 5.27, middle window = 4.77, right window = 5.37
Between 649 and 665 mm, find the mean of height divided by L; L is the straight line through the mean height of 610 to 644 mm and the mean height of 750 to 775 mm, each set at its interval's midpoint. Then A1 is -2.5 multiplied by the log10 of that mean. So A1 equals 0.09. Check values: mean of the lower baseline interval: 5.43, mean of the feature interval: 5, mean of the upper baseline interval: 5.39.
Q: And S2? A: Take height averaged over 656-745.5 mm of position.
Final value 5.03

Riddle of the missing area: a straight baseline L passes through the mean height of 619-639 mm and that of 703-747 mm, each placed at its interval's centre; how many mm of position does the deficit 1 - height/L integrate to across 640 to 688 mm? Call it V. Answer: 3.5 mm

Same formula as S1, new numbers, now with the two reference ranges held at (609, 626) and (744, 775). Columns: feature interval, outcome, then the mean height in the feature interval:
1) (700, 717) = 1.10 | 5.08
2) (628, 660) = 1.69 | 5.19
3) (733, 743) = 0.06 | 5.38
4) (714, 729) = 0.04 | 5.41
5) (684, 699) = 3.05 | 4.34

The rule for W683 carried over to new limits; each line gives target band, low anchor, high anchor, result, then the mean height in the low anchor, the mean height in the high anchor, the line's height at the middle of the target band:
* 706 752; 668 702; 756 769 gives -0.047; 4.72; 5.4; 5.11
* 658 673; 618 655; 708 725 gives 0.061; 5.28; 5.35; 5.3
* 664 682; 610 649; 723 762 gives 0.071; 5.36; 5.38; 5.37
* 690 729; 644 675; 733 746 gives 0.066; 5.02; 5.45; 5.29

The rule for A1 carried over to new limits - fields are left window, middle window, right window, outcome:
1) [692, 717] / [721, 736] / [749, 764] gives -0.06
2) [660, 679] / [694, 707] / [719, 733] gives 0.12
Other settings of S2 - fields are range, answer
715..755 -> 5.37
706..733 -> 5.29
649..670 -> 4.99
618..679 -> 5.18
